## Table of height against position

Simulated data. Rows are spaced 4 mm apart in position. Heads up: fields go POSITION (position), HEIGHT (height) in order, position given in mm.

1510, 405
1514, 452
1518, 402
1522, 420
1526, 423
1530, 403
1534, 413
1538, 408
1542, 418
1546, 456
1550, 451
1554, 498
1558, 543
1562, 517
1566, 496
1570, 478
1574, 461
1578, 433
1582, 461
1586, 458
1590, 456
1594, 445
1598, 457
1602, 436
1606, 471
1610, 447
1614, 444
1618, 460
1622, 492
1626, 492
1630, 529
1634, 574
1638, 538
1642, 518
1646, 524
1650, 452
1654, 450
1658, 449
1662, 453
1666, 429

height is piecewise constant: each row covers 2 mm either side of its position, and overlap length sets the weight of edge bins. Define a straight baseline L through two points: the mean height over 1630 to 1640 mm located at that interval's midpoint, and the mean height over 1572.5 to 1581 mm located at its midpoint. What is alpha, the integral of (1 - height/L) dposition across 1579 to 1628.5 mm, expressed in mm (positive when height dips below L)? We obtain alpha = 3.5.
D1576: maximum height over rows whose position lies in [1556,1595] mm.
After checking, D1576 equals 543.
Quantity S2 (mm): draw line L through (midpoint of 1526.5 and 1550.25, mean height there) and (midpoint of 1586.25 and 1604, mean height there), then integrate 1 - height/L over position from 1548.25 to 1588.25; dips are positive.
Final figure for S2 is -3.9 mm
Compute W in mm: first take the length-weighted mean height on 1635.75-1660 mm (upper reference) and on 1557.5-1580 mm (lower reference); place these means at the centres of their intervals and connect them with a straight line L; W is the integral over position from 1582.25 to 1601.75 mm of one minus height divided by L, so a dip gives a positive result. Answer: 1.3 mm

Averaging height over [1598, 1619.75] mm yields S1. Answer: 452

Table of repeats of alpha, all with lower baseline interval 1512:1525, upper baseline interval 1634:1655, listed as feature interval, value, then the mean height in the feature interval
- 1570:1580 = 0.2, 453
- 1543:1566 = -2.2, 490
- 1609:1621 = 0.8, 454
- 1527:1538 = 0.6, 409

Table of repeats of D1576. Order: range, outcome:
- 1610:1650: 574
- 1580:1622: 492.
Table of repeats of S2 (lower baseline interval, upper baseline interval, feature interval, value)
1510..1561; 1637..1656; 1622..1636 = -1.2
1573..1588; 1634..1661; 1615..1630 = -0.2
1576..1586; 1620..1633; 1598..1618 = 1.4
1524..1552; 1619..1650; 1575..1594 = 0.7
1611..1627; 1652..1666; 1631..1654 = -3.0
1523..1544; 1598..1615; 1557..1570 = -2.5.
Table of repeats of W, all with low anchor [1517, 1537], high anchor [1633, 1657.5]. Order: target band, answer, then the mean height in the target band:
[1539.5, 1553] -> -0.5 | 445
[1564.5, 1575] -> -0.8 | 479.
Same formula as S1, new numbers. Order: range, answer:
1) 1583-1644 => 481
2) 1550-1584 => 484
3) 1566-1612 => 457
